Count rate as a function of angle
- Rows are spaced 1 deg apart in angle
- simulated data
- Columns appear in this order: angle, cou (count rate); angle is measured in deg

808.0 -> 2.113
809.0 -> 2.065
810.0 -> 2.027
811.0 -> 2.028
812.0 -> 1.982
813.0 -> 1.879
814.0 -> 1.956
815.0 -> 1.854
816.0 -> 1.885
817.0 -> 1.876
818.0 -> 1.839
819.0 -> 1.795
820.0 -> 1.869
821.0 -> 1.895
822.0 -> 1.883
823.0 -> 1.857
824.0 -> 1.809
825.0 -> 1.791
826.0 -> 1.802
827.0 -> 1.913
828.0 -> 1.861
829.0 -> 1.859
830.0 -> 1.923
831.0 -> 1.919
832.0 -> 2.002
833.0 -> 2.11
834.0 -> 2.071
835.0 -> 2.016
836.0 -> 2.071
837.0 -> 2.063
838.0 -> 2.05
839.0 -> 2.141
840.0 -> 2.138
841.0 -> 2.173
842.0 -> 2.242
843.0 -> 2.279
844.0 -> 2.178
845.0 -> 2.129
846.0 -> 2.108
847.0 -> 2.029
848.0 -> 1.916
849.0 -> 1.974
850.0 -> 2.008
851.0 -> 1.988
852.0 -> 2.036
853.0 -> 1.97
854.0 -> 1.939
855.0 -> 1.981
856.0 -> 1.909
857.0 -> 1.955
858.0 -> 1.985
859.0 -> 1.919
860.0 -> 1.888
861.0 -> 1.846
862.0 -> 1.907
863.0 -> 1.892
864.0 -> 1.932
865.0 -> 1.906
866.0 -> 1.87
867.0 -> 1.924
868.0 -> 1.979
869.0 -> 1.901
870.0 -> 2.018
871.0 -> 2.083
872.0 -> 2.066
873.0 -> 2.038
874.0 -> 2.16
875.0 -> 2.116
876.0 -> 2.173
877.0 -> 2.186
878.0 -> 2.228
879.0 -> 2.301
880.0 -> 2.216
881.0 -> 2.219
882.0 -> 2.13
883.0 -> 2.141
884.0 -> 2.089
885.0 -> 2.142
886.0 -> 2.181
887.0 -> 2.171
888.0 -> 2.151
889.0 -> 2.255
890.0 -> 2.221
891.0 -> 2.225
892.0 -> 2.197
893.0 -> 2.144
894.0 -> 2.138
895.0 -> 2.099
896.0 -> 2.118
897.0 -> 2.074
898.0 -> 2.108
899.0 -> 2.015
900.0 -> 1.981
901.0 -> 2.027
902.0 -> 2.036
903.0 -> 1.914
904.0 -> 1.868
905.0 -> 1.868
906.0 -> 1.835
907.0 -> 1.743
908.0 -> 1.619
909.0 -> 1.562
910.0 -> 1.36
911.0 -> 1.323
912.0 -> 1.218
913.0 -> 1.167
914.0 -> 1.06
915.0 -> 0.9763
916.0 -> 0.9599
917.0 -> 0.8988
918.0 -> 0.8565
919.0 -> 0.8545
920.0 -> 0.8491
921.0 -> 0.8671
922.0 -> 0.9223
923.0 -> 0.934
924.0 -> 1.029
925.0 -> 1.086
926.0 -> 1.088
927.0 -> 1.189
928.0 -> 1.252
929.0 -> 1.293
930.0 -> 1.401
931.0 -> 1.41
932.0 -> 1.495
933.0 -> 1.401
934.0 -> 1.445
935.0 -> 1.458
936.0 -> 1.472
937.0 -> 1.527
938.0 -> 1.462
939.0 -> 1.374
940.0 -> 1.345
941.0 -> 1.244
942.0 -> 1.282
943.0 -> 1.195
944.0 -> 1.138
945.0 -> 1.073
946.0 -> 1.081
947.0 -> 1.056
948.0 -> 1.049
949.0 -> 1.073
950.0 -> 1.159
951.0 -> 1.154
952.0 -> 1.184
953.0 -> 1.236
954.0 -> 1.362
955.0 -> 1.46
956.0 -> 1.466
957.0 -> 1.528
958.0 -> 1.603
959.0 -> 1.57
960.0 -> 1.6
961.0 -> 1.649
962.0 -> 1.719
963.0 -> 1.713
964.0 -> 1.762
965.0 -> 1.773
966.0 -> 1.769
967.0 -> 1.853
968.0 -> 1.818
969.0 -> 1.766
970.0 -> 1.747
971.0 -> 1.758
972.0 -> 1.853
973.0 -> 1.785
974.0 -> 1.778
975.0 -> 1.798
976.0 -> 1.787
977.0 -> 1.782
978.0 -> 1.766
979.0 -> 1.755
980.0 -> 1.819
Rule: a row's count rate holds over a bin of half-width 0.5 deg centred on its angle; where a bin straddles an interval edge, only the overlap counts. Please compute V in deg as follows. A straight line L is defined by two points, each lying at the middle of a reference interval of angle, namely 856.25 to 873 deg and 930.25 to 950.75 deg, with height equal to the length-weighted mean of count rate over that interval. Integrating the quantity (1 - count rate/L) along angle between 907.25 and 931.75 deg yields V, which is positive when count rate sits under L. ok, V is 5.4 deg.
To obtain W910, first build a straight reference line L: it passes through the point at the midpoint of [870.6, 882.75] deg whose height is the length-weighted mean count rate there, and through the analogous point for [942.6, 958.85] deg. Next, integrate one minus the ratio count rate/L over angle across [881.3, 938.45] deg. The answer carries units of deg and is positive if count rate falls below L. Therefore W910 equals 5.41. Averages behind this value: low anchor 2.16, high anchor 1.25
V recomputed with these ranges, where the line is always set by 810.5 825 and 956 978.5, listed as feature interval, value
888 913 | -1.46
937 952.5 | 4.87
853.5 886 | -3.66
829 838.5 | -0.76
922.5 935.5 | 3.68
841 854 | -1.53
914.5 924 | 4.65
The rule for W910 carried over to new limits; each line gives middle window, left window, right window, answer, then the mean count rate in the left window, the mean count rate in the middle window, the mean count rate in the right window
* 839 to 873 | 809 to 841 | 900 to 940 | -4.96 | 1.95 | 2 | 1.34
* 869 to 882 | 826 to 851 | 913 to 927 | -4.93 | 2.04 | 2.14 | 0.969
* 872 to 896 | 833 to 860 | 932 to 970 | -4.49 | 2.05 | 2.17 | 1.43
